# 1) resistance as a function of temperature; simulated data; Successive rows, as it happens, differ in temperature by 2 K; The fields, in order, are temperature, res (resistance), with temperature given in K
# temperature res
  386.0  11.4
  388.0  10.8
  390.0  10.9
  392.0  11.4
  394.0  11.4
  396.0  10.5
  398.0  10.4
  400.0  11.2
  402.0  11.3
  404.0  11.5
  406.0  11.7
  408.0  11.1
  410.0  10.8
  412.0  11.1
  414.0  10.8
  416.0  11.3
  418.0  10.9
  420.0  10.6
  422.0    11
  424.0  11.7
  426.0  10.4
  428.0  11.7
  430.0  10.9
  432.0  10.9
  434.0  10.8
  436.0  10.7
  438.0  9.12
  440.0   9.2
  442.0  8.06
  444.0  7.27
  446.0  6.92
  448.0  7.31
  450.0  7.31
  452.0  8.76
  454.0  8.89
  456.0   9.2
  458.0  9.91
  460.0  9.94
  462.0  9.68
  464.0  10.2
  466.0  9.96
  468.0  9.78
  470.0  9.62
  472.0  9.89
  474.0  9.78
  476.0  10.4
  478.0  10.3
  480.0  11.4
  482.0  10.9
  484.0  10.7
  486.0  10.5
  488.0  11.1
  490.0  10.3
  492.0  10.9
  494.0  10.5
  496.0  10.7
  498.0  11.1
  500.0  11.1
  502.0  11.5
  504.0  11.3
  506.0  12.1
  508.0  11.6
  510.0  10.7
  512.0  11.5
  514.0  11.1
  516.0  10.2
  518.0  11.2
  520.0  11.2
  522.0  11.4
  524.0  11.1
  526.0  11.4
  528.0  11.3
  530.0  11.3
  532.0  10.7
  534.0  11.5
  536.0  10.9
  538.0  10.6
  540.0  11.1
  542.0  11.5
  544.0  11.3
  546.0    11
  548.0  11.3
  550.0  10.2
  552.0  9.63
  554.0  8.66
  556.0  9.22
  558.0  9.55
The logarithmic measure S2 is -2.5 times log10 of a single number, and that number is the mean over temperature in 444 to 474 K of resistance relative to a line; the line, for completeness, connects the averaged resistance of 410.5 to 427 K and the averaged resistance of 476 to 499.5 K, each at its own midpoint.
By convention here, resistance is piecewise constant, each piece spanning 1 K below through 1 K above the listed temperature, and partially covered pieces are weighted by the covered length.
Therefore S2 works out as 0.195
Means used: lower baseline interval 11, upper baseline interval 10.8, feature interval 9.06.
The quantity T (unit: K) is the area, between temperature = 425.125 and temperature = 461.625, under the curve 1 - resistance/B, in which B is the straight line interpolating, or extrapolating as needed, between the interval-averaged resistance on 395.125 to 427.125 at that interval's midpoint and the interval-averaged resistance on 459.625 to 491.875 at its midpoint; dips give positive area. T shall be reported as 4.7 K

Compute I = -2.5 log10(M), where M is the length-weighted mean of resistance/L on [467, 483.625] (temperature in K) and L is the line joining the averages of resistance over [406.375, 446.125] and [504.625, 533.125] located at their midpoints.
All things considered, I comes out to 0.05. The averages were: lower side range 10.4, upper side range 11.2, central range 10.3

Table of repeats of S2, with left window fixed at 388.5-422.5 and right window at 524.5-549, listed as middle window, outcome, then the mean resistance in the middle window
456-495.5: 0.08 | 10.3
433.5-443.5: 0.18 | 9.4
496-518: -0.01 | 11.2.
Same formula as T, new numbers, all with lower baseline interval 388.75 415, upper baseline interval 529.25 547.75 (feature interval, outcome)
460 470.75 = 1.2 K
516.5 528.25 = -0.1 K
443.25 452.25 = 3.0 K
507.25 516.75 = 0.1 K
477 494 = 0.5 K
